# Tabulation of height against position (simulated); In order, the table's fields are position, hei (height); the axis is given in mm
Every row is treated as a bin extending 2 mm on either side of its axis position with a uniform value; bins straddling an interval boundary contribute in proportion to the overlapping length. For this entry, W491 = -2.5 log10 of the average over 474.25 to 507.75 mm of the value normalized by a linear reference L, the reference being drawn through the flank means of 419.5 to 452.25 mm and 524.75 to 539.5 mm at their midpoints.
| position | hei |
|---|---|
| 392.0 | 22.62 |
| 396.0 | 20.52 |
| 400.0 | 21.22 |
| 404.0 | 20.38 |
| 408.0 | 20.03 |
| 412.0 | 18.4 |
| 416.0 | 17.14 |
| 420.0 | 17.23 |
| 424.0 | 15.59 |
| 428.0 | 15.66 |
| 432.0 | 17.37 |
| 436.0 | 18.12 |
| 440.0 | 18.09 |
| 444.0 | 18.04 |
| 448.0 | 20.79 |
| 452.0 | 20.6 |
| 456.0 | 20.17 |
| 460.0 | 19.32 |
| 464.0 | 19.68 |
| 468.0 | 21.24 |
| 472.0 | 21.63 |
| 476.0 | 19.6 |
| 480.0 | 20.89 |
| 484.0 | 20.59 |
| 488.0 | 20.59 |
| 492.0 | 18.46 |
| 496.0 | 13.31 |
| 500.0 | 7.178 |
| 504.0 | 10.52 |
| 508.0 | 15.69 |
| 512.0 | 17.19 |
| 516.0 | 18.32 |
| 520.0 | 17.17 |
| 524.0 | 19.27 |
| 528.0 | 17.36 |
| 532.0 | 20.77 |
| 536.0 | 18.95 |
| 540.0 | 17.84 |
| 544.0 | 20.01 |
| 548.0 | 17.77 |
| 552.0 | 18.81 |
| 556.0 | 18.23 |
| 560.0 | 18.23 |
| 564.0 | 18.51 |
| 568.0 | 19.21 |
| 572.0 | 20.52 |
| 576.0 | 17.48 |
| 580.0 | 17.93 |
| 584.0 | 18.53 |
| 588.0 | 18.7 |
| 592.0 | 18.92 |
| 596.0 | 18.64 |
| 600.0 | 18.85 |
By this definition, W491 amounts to 0.13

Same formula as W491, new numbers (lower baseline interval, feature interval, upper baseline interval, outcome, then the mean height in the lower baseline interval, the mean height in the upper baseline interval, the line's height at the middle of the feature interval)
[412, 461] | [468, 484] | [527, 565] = -0.13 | 18.2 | 18.7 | 18.4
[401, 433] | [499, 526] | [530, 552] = 0.22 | 17.8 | 19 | 18.8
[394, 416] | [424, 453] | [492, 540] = 0.03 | 19.8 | 16.2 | 18.7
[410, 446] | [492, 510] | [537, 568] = 0.40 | 17.3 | 18.5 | 18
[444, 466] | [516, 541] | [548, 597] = 0.03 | 19.9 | 18.6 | 19.1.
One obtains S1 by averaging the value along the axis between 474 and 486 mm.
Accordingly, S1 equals 20.4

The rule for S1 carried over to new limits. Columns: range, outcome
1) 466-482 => 20.8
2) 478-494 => 20.1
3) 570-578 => 19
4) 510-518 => 17.8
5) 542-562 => 18.6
